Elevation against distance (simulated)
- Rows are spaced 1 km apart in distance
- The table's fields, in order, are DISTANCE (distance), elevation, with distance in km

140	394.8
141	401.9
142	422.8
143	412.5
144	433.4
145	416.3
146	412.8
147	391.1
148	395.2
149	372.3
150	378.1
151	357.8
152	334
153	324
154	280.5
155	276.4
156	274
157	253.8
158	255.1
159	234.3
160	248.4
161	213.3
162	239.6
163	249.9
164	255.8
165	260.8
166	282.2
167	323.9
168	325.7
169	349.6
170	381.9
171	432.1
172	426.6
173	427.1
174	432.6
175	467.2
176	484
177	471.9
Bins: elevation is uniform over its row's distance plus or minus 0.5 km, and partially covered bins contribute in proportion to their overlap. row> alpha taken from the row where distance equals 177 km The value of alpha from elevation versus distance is 471.9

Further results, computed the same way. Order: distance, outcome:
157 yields 253.8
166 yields 282.2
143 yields 412.5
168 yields 325.7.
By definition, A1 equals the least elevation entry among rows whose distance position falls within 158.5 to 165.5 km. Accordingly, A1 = 213.3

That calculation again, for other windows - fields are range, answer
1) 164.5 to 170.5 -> 260.8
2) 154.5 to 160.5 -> 234.3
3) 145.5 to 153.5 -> 324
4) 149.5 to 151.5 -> 357.8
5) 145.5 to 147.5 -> 391.1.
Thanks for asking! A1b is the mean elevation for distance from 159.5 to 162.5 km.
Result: 234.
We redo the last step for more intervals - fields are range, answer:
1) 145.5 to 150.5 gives 390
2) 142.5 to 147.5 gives 413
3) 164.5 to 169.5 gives 308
